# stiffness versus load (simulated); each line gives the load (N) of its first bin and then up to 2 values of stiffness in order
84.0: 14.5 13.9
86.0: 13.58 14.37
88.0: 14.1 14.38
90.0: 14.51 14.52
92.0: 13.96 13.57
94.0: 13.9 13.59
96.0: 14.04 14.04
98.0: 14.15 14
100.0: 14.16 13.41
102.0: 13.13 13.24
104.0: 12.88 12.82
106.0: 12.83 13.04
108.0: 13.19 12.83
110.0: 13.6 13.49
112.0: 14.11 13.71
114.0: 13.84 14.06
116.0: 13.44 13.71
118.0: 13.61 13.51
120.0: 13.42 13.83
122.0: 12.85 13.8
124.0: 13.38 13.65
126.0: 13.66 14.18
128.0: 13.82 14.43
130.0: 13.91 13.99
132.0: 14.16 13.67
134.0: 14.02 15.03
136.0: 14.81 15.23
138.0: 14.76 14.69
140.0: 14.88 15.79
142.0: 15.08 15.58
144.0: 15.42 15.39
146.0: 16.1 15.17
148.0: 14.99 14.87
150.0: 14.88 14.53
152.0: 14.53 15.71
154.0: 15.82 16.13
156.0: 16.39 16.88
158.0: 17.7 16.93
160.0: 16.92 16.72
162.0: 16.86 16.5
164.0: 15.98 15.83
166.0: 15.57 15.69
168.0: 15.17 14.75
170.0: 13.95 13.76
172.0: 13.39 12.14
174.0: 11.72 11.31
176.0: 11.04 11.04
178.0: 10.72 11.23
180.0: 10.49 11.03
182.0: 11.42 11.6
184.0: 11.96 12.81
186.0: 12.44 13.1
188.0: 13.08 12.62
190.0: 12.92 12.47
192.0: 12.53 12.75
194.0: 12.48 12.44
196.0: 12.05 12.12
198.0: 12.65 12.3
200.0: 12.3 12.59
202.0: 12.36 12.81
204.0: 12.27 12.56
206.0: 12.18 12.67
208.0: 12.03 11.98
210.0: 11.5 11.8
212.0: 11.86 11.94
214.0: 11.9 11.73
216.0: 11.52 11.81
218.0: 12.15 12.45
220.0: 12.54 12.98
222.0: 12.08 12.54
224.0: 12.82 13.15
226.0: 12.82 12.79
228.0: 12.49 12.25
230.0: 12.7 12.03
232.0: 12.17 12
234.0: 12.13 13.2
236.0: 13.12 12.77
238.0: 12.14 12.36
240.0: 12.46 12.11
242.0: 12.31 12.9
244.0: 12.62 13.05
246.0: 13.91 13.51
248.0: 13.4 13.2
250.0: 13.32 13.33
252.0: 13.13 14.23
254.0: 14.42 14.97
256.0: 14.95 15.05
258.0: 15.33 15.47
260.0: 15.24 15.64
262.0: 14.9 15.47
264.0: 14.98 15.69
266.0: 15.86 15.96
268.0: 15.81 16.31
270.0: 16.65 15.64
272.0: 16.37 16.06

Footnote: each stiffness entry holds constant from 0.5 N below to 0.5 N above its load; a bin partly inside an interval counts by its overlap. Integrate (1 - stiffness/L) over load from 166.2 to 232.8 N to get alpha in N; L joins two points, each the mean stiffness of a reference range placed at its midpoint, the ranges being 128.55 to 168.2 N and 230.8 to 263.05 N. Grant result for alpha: 9.43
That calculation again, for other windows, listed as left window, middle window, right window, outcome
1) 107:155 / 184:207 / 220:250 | 1.36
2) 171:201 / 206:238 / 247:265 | 2.49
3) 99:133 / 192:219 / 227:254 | 1.75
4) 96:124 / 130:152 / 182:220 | -3.00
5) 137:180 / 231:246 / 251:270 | 2.52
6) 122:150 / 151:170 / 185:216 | -3.16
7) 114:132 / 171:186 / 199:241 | 1.47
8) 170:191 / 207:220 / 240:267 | 1.07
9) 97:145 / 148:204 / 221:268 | 0.59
